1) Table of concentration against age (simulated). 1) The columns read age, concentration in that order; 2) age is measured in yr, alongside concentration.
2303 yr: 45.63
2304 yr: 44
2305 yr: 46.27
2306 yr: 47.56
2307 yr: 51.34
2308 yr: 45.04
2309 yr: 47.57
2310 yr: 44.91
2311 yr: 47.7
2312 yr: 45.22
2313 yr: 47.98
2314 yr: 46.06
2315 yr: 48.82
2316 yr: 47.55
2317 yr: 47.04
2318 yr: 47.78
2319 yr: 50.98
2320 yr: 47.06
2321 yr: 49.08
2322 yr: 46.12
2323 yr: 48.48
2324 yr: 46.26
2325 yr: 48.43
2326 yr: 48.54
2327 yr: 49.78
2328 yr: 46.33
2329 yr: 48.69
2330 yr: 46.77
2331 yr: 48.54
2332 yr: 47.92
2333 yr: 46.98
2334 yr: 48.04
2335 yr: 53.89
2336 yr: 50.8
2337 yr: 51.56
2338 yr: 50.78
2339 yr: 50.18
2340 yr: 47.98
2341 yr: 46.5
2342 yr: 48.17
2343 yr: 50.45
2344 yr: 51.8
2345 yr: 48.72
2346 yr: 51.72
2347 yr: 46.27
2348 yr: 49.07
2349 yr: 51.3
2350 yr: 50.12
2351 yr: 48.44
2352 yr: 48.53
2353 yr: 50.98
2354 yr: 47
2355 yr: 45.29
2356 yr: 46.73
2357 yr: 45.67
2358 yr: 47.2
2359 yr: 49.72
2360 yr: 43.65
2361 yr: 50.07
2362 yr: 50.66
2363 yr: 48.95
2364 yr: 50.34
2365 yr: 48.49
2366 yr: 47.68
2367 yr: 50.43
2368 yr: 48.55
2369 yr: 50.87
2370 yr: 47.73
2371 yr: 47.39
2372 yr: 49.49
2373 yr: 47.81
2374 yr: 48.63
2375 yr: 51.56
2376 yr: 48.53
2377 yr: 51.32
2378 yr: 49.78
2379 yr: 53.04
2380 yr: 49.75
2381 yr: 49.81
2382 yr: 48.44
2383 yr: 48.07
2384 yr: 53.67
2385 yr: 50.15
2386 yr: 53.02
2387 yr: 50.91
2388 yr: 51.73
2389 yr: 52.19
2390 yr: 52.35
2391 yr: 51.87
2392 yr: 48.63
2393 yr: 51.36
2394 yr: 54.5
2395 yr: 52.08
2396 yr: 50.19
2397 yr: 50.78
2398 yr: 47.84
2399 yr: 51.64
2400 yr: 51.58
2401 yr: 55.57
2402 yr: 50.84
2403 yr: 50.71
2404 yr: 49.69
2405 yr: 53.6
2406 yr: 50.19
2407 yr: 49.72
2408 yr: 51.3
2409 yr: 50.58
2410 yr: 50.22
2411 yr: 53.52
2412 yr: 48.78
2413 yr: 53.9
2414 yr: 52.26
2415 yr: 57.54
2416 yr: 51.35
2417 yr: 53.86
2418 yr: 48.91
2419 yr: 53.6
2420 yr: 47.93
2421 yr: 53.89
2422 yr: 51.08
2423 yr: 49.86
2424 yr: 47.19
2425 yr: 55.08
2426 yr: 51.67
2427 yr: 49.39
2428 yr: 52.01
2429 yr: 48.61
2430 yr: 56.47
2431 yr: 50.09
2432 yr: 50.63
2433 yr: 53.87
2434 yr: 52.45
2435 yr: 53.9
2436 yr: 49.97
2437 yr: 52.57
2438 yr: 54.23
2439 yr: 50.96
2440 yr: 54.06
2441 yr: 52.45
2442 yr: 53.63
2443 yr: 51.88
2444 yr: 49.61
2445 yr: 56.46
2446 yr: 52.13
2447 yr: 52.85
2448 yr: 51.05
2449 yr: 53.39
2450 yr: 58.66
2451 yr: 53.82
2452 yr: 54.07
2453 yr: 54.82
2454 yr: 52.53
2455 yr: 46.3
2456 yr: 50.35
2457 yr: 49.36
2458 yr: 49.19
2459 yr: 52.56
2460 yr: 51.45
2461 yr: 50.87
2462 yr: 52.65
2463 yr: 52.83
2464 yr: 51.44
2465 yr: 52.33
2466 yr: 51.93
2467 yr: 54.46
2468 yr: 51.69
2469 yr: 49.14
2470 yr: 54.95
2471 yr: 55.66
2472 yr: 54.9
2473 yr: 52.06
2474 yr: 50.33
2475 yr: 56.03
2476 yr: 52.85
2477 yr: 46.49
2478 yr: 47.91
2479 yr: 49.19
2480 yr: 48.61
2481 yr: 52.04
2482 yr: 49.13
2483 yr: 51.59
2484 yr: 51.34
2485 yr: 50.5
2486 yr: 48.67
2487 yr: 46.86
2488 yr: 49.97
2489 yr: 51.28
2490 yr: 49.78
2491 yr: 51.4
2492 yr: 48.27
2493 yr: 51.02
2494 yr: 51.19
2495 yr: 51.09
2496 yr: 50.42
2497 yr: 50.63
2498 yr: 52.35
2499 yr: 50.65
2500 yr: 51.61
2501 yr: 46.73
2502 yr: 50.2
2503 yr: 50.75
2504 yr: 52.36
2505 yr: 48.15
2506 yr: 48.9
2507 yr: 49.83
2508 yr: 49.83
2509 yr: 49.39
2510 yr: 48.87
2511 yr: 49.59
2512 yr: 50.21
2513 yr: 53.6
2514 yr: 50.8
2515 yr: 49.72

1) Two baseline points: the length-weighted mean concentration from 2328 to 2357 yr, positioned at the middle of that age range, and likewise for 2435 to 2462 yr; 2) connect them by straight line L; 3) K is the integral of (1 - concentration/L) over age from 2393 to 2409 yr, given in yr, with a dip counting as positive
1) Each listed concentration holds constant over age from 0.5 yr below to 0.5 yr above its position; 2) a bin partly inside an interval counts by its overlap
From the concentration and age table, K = -0.2 yr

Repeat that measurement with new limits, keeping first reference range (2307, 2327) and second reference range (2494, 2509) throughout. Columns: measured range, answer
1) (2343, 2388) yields -1.0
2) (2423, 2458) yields -2.0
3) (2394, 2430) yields -1.8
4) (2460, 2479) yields -0.9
